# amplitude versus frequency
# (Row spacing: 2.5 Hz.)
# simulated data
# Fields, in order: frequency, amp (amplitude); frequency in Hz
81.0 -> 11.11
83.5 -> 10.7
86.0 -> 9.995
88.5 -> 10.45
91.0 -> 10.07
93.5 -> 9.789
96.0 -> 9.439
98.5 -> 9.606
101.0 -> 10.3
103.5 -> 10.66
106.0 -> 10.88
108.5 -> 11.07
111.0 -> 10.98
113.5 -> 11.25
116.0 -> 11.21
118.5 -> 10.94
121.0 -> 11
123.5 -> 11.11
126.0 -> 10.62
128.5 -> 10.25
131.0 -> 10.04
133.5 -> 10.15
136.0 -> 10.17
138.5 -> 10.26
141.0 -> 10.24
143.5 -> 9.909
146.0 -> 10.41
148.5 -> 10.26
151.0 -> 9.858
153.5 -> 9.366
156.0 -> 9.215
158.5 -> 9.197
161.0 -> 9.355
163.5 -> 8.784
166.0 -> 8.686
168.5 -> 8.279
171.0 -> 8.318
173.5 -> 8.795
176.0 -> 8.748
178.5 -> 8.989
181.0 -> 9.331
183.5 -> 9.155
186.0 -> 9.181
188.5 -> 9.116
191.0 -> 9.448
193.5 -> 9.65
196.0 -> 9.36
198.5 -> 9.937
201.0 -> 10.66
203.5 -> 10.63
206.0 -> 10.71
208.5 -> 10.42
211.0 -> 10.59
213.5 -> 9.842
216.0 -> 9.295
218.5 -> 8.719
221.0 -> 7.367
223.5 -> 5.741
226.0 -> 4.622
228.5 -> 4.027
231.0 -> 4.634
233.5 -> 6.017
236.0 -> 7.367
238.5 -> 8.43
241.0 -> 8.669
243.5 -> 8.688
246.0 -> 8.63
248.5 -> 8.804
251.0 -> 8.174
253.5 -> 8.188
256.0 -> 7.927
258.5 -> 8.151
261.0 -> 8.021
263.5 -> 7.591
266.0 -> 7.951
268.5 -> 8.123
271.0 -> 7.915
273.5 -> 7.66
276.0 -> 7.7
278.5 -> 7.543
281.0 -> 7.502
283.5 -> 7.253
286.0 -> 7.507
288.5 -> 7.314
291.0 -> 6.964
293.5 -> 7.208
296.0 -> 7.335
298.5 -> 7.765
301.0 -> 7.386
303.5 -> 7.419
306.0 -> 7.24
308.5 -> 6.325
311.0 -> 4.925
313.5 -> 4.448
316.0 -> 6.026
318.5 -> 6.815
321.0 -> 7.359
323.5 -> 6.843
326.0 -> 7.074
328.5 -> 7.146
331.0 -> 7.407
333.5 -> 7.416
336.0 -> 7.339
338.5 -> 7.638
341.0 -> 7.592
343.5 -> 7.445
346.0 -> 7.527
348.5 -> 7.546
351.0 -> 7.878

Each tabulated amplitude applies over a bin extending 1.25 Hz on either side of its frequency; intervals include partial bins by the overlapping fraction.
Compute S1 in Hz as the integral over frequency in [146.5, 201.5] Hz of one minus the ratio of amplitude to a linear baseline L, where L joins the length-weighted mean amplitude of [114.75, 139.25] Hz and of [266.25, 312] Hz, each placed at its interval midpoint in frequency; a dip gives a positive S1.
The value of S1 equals 2.09 Hz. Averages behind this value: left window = 10.6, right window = 7.31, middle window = 9.26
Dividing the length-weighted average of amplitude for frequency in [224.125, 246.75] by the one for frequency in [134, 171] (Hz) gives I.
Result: 0.70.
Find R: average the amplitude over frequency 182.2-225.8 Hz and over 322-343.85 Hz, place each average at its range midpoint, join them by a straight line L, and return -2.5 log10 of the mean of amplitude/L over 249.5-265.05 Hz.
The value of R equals 0.06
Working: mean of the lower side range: 9.29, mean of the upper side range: 7.32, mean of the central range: 8.02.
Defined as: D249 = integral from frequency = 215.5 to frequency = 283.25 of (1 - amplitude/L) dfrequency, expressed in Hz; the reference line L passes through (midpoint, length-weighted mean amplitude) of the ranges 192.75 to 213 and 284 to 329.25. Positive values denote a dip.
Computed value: 8.8 Hz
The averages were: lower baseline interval 10.2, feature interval 7.51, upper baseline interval 6.84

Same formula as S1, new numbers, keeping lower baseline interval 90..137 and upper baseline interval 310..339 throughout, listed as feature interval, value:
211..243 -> 4.6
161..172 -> 1.1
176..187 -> 0.2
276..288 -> 0.0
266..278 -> -0.3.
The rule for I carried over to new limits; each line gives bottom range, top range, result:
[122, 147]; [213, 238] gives 0.65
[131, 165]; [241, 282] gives 0.82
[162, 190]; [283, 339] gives 0.78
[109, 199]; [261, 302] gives 0.77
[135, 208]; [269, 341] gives 0.75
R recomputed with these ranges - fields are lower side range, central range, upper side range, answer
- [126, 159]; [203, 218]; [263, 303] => -0.15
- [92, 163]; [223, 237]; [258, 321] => 0.48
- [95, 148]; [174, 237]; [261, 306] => 0.06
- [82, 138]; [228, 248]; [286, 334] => 0.13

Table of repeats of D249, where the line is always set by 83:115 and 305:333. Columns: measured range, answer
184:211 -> -4.0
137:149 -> -0.7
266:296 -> -1.4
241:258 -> -1.4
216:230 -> 3.2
